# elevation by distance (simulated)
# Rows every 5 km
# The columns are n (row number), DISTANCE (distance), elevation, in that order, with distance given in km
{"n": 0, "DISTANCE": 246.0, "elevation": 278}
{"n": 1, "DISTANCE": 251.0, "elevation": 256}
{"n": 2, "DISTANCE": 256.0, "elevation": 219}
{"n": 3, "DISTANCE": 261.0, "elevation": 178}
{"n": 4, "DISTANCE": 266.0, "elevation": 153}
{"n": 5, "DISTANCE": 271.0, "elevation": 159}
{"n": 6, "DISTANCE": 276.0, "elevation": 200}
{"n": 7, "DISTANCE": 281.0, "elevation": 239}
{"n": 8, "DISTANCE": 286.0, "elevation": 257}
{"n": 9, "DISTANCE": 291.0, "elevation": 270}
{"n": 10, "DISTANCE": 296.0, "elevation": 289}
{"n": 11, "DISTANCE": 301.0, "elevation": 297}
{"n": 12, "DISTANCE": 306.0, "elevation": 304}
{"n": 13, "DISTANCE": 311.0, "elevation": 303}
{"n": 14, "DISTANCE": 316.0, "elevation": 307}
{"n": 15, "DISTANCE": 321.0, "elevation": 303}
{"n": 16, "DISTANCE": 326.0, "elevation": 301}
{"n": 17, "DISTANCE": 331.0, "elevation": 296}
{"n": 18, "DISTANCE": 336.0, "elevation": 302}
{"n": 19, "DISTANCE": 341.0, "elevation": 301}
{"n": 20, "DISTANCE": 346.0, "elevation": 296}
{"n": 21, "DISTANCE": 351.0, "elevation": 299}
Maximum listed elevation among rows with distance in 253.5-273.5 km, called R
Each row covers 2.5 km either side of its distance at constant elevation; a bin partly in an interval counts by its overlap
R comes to 219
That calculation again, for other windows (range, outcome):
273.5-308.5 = 304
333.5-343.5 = 302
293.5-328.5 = 307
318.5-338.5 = 303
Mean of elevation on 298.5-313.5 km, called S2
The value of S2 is 301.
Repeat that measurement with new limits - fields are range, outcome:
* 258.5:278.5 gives 172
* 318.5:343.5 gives 301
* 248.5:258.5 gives 238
